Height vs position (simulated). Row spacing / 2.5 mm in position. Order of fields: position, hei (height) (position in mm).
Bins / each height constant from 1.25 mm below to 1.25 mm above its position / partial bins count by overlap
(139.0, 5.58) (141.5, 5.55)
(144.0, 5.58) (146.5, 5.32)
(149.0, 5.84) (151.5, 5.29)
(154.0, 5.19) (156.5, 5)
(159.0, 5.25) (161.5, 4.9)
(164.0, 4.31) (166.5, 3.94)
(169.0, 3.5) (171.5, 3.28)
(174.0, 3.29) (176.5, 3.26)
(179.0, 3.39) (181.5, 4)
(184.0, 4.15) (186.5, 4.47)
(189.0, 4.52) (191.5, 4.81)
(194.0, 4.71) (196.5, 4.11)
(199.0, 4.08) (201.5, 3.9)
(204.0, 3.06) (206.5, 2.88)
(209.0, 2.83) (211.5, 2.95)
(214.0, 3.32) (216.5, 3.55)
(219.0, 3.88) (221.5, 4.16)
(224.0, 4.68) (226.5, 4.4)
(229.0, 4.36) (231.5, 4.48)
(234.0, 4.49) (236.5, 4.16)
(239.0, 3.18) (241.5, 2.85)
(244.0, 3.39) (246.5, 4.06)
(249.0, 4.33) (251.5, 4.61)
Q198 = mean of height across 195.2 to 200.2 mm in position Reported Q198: 4.1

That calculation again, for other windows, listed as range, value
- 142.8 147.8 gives 5.45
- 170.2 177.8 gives 3.28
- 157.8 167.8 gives 4.59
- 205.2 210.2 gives 2.86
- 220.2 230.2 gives 4.4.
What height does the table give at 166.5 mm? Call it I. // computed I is 3.94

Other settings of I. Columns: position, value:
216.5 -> 3.55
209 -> 2.83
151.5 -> 5.29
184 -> 4.15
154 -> 5.19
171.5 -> 3.28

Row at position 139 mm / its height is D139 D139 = 5.58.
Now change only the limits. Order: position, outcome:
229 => 4.36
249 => 4.33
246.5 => 4.06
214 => 3.32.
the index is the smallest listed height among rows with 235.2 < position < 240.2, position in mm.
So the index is 3.18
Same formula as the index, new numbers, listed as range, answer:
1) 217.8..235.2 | 3.88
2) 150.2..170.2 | 3.5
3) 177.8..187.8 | 3.39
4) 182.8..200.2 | 4.08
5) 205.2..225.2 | 2.83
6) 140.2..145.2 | 5.55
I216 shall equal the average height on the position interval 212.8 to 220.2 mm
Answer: 3.58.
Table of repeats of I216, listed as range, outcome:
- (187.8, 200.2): 4.45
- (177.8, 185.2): 3.85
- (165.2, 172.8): 3.58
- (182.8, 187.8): 4.31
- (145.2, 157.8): 5.33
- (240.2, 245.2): 3.12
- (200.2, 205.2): 3.49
